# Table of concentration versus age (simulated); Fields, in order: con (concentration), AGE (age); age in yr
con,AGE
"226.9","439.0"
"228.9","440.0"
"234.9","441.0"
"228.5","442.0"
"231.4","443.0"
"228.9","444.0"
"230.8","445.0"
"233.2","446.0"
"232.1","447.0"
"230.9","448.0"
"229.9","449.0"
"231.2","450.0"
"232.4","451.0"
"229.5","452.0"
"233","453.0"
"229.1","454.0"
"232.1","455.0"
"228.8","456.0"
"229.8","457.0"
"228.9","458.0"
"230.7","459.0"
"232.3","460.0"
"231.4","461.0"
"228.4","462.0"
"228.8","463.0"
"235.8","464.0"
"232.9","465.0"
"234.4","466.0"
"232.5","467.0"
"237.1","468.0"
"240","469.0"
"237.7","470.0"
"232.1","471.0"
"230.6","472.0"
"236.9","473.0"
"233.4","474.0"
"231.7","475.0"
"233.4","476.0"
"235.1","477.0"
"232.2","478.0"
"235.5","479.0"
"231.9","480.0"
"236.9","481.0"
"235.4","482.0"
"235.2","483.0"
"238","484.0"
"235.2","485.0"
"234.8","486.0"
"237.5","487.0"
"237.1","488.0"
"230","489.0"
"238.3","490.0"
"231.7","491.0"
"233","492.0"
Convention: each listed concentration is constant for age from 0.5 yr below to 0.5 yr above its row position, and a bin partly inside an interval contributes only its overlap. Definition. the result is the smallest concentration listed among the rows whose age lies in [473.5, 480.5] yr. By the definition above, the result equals 231.7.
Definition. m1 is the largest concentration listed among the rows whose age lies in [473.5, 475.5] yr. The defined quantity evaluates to 233.4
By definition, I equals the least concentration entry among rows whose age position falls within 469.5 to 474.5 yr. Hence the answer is 230.6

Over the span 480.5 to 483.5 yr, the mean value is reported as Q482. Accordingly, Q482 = 236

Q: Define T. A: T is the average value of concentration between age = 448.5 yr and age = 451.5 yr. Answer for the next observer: 231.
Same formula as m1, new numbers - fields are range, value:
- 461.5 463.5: 228.8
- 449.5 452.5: 232.4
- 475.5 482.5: 236.9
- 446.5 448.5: 232.1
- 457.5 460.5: 232.3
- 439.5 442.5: 234.9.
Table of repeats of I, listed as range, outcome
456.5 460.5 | 228.9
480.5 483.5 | 235.2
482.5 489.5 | 230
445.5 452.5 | 229.5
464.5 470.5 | 232.5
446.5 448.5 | 230.9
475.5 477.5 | 233.4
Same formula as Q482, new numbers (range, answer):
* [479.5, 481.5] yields 234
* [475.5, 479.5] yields 234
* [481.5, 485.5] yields 236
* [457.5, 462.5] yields 230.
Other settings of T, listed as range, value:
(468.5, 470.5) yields 239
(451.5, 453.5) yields 231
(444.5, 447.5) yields 232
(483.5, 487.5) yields 236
